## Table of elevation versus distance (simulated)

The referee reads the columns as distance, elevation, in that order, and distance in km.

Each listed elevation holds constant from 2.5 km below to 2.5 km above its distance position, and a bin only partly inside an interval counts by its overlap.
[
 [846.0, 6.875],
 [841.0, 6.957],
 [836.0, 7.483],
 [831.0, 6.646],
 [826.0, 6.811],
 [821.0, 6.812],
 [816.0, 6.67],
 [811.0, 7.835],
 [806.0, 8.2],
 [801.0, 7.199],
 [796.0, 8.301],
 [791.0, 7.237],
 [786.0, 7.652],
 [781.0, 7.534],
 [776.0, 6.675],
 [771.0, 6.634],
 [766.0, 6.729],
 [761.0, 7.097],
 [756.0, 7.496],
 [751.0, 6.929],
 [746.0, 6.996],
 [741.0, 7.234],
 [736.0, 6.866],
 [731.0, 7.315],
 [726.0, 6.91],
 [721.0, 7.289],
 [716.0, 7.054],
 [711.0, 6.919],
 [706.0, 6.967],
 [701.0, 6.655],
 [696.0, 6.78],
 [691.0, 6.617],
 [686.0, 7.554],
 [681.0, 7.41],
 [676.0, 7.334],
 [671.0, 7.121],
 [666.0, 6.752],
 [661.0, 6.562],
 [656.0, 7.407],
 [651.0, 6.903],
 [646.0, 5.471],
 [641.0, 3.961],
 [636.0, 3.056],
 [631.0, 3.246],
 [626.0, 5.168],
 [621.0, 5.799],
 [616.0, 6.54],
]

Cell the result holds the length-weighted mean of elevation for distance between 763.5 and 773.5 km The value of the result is 6.68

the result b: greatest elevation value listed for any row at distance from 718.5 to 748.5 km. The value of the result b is 7.315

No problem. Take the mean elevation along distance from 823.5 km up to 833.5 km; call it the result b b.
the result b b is 6.73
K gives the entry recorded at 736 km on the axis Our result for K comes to 6.866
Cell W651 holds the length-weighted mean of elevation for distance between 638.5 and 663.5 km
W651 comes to 6.06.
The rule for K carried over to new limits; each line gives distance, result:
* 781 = 7.534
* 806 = 8.2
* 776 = 6.675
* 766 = 6.729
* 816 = 6.67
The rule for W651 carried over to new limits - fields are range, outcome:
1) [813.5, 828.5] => 6.76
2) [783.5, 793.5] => 7.44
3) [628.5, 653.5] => 4.53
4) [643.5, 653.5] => 6.19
